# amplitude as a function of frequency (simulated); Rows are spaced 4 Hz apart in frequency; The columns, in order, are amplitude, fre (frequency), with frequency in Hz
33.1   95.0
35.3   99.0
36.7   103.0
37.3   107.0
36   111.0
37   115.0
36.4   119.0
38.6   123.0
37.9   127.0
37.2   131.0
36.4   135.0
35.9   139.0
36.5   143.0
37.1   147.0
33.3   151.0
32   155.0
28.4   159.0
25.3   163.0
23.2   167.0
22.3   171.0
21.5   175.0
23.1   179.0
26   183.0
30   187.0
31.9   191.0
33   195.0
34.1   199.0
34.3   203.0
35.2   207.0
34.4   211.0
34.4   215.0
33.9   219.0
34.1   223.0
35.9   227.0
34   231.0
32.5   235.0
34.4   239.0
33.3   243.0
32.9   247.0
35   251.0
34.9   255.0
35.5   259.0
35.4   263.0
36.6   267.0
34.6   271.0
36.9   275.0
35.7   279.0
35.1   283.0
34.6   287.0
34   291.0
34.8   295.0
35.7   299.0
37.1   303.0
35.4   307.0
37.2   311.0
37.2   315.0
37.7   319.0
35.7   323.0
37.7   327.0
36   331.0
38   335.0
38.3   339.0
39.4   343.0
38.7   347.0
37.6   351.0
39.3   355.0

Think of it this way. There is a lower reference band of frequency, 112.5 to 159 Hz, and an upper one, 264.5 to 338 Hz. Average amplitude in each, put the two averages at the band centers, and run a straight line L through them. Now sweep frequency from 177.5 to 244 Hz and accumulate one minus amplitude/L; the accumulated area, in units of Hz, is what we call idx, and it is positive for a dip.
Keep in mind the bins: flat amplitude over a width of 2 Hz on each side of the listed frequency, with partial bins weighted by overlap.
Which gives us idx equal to 6.1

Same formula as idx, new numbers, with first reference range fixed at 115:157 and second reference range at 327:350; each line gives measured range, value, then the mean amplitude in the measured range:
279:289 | 0.7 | 35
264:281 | 0.7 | 35.9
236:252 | 1.5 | 33.7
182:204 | 3.0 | 31.7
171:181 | 3.9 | 22.3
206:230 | 1.5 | 34.6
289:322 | 1.4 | 36.1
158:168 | 3.0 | 25.6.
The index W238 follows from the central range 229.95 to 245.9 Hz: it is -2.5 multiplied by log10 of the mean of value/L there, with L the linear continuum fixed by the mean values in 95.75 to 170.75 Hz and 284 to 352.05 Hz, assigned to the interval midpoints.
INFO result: 0.067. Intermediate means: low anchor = 34.2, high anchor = 36.7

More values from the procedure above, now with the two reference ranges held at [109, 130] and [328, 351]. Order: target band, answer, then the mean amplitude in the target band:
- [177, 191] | 0.348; 27.2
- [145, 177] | 0.317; 27.9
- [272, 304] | 0.072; 35.4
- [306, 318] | 0.033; 36.8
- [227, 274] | 0.093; 34.6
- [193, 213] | 0.100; 34.2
